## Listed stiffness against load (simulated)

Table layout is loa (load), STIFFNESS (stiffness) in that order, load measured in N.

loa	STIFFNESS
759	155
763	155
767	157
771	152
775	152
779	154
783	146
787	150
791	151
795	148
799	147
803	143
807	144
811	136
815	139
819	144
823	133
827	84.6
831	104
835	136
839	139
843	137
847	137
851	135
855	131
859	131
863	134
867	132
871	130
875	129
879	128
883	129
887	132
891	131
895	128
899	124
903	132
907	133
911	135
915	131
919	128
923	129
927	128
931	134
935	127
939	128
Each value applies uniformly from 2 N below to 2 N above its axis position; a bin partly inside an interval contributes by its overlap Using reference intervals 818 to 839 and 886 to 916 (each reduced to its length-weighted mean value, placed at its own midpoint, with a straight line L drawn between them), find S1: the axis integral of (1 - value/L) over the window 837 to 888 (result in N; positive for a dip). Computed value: -2.91 N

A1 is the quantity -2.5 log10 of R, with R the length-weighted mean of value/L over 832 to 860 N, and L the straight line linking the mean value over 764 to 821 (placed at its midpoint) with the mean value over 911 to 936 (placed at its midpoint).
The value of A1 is 0.049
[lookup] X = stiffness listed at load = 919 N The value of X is 128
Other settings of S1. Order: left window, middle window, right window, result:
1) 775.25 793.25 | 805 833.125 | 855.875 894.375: 3.3 N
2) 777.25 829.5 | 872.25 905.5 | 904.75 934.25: 1.0 N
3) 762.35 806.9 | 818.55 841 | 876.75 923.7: 3.2 N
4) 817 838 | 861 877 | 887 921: -0.6 N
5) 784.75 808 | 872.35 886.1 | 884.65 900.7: 0.3 N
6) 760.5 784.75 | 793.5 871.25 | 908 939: 5.8 N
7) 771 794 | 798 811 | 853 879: 0.2 N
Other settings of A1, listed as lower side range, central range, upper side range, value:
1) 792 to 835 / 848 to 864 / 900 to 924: -0.01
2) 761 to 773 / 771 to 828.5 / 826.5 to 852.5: 0.00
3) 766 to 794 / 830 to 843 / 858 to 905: 0.08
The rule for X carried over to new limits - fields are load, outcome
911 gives 135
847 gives 137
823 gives 133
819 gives 144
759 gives 155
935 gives 127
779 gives 154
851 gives 135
